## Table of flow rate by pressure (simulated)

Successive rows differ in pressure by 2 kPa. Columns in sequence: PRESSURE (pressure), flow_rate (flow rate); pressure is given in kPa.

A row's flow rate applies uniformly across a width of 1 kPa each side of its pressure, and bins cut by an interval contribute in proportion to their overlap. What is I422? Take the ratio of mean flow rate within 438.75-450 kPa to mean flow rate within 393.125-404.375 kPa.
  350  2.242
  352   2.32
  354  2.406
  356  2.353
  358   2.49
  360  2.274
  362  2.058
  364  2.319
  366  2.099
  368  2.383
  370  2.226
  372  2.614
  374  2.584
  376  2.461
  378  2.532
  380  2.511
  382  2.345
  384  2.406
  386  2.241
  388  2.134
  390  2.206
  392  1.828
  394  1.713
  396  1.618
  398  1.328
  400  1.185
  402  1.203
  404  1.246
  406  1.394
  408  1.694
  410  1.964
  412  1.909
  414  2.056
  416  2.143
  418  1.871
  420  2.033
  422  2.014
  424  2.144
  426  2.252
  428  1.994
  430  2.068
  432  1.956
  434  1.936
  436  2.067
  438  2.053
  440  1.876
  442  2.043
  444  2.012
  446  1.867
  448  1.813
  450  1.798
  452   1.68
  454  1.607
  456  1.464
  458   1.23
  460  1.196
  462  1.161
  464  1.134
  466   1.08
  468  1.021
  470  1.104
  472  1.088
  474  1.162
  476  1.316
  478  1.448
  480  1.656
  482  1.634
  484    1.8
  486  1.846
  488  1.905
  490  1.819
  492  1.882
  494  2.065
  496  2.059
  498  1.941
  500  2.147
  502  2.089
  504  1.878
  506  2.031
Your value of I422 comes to 1.4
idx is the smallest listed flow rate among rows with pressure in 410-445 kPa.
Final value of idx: 1.871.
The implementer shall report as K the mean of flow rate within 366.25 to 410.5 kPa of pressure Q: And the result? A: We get 1.99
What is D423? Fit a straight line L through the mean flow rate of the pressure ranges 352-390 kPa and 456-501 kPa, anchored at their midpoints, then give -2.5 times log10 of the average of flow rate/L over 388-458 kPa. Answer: 0.069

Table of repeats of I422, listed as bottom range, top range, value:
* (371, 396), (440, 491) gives 0.67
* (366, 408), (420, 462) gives 0.92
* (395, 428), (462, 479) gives 0.66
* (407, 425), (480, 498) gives 0.94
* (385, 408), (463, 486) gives 0.81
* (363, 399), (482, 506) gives 0.88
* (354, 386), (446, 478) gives 0.57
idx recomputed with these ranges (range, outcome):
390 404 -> 1.185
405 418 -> 1.394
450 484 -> 1.021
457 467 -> 1.08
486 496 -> 1.819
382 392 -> 1.828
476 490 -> 1.316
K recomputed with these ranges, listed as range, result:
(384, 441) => 1.87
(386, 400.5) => 1.77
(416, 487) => 1.68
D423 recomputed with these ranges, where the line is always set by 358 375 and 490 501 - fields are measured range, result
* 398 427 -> 0.236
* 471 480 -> 0.496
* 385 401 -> 0.260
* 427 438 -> 0.079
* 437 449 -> 0.102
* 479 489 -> 0.150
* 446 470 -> 0.449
